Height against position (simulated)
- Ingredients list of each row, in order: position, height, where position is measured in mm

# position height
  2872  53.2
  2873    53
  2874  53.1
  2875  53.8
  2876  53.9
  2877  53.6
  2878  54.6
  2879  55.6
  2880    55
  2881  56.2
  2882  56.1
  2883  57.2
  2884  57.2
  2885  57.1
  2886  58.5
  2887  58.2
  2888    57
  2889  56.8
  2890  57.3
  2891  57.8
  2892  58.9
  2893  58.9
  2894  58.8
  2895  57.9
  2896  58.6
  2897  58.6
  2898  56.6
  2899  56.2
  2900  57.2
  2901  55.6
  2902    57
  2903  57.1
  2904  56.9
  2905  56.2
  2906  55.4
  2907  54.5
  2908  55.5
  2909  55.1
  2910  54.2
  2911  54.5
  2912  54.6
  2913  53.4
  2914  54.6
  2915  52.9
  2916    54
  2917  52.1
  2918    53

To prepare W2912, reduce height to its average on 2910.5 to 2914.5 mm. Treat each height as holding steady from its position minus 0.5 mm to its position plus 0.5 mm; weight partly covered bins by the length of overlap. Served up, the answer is 54.3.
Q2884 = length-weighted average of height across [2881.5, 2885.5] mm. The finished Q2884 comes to 56.9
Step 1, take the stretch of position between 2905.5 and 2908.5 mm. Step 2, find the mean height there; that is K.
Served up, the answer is 55.1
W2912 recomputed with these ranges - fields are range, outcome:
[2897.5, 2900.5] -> 56.7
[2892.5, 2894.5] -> 58.8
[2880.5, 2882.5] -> 56.2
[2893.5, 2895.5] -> 58.3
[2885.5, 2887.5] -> 58.4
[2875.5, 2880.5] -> 54.5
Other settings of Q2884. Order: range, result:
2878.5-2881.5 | 55.6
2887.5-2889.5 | 56.9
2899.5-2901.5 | 56.4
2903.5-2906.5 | 56.2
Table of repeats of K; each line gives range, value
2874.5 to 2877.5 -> 53.8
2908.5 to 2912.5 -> 54.6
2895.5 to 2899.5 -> 57.5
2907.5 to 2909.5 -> 55.3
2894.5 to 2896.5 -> 58.2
